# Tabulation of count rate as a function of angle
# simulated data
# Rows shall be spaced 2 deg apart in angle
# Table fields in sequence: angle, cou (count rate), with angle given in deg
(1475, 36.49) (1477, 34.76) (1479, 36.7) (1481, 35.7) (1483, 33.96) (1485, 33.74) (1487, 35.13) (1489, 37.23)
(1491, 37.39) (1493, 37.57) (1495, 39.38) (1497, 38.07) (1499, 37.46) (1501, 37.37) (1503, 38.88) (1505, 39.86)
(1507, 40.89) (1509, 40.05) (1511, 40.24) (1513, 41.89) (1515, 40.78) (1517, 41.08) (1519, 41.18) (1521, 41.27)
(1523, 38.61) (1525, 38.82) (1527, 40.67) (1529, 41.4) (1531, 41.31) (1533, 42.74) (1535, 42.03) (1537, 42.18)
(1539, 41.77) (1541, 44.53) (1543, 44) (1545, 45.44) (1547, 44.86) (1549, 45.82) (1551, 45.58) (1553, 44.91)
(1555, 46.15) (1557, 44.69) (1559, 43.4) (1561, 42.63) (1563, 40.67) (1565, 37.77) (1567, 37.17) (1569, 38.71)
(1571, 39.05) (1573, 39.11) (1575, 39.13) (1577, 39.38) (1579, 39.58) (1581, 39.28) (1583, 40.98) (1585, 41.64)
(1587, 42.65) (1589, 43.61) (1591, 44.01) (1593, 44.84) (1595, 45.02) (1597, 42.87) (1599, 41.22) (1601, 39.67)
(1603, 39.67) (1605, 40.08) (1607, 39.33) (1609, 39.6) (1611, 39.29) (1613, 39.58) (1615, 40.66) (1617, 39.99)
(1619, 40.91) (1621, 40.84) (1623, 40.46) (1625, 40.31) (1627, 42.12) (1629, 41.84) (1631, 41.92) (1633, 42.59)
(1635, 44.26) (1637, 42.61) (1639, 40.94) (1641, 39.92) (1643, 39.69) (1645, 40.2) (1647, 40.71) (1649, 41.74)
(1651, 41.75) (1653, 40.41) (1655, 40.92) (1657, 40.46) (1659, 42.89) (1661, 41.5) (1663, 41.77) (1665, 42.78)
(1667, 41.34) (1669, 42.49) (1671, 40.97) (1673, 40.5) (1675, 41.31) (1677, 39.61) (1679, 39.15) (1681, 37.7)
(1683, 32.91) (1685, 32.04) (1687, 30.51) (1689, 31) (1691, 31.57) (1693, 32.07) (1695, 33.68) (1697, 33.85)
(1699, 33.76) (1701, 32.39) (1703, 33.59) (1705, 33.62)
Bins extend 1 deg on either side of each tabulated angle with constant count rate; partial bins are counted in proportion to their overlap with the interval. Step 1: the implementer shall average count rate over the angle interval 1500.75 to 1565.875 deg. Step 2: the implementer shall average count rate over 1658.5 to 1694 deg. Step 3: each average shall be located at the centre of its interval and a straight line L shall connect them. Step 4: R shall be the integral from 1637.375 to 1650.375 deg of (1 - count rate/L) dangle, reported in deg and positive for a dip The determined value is -0.6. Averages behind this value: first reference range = 42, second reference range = 37.8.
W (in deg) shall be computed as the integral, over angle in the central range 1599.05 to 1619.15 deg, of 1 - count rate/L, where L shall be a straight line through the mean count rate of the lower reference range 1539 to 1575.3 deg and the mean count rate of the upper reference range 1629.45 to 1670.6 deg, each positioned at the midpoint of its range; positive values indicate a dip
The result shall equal 1.0 deg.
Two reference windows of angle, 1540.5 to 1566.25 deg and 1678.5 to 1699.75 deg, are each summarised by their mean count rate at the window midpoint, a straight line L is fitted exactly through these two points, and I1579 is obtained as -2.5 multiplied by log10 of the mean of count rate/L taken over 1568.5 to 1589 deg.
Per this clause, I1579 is 0.04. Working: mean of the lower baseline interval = 43.8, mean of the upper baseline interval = 33.3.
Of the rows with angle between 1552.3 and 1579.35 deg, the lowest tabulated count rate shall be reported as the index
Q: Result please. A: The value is 37.17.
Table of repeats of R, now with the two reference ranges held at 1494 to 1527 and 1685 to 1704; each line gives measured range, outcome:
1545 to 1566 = -3.2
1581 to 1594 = -2.1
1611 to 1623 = -1.6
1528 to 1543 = -1.4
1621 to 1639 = -3.5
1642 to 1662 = -4.0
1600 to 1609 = -0.9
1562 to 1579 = -0.7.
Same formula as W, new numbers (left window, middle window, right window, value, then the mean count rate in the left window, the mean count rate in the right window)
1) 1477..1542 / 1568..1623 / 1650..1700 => -3.14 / 39.3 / 37.9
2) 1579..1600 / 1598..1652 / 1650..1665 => 1.46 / 42.5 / 41.5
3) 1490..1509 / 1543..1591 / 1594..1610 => -2.15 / 38.6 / 40.9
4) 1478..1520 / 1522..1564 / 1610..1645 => -3.97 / 38.3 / 41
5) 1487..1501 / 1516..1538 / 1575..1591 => -1.20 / 37.6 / 41.1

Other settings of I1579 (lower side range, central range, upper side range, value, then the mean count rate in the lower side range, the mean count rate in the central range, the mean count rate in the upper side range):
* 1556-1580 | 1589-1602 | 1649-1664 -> -0.06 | 40.1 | 43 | 41.4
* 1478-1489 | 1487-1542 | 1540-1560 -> -0.01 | 35.2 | 40.1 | 44.9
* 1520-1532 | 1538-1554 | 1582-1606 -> -0.09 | 40.3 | 44.6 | 42.2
